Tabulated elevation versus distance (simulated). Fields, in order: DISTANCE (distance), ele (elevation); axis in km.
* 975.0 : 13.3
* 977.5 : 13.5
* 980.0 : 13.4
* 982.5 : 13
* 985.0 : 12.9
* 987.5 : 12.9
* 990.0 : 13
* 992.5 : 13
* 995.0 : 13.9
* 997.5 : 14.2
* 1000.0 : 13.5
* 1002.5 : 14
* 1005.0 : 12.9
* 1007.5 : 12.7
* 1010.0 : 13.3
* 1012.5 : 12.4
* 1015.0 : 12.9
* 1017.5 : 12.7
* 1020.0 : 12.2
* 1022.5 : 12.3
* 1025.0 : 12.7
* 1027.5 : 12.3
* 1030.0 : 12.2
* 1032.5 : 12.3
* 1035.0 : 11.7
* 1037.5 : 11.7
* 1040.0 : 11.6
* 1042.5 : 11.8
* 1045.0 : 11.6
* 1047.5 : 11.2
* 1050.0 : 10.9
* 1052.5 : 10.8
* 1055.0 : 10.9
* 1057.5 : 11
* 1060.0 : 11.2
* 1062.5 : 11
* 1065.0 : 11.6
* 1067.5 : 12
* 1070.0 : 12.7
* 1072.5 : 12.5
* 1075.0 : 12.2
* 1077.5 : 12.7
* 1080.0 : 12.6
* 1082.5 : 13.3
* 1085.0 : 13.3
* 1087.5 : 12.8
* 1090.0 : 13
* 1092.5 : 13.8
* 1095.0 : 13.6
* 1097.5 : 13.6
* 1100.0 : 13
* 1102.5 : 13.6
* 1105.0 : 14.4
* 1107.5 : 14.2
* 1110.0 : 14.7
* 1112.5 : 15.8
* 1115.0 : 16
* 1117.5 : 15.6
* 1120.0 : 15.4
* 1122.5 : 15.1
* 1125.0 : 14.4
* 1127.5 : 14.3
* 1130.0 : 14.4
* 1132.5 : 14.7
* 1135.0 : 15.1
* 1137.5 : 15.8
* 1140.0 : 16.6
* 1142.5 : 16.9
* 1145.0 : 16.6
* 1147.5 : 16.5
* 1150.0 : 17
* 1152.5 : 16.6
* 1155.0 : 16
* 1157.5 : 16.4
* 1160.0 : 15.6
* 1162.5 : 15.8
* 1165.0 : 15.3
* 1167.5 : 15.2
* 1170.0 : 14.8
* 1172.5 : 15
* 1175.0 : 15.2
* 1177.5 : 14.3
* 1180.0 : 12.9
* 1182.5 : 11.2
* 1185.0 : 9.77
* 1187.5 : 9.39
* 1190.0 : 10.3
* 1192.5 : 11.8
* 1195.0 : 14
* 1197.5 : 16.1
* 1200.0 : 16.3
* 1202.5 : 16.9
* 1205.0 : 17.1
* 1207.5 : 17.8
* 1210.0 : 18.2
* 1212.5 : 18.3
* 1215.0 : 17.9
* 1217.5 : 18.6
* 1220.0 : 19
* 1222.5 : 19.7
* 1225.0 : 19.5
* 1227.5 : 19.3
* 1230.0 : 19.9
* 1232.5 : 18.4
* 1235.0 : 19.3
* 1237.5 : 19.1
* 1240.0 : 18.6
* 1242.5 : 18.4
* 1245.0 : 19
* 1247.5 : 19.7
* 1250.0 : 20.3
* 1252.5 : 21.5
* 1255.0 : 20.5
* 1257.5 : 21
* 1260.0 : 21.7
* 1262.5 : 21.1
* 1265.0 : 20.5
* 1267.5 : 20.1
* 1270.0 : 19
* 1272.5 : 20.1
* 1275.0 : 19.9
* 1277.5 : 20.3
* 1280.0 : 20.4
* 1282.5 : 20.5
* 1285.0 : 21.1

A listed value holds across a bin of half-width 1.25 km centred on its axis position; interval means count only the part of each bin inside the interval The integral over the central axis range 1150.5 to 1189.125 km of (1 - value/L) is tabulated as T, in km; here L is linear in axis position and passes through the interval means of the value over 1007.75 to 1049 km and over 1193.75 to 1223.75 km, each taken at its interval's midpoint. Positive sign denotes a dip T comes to 4.9 km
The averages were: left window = 12.2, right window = 17.5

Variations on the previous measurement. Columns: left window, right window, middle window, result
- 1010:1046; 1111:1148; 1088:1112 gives 1.3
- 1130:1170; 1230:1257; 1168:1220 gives 8.2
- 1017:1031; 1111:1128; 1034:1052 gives 2.1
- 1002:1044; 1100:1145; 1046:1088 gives 5.3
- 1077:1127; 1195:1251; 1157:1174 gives 1.0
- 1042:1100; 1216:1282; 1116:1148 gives -1.4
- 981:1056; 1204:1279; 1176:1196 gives 6.8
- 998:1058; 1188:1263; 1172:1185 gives 2.7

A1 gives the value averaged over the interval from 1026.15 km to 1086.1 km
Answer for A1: 11.9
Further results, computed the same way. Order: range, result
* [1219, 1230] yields 19.4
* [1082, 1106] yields 13.4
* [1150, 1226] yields 15.5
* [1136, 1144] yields 16.4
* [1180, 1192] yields 10.6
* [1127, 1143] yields 15.4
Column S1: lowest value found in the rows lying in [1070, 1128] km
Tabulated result 12.2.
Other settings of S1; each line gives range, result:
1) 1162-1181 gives 12.9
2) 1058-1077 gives 11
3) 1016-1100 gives 10.8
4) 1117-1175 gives 14.3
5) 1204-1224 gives 17.1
